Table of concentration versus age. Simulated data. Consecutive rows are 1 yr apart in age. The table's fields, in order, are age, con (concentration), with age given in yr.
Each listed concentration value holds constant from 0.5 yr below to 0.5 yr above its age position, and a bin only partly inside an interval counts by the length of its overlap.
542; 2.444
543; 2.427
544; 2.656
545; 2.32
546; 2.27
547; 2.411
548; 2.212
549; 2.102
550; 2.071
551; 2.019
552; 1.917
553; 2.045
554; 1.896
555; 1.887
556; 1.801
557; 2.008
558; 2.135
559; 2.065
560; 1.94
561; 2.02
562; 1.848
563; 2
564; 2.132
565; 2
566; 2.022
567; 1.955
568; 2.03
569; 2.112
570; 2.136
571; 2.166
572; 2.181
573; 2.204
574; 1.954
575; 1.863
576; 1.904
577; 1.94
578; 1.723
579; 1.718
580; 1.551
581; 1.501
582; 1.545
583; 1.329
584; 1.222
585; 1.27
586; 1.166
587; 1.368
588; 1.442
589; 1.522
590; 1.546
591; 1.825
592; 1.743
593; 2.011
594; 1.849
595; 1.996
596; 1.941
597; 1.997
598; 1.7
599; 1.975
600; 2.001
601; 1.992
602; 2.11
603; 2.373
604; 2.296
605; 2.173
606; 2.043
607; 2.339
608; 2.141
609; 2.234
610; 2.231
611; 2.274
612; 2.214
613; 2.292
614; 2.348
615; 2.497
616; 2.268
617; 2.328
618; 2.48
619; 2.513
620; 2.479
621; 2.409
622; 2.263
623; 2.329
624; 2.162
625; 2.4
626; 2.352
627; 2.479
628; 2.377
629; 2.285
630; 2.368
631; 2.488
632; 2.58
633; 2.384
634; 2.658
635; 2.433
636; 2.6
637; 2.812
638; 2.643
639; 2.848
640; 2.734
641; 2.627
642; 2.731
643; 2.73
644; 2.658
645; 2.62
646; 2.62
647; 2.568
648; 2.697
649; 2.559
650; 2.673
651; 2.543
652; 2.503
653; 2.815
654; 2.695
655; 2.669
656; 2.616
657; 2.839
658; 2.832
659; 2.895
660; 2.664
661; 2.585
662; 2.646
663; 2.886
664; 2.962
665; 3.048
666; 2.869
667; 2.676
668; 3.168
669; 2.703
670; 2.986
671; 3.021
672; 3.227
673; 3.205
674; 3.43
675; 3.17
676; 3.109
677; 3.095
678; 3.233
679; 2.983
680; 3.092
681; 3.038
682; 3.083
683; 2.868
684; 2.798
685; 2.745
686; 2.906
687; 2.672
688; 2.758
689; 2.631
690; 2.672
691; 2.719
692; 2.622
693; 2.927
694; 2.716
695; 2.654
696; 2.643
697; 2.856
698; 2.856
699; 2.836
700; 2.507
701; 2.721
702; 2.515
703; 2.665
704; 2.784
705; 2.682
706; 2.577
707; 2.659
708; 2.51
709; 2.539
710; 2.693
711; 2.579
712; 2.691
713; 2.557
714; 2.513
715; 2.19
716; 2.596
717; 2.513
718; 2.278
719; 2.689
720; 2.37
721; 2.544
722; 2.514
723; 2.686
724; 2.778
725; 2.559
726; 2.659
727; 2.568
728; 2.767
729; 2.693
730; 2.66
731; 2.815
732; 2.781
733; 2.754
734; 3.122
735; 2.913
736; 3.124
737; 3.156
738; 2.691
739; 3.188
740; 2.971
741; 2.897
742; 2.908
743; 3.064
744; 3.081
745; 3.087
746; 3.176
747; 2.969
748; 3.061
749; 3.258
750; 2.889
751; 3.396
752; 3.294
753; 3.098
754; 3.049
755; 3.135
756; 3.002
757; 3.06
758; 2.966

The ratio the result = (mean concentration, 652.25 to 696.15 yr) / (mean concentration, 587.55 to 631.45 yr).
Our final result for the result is 1.3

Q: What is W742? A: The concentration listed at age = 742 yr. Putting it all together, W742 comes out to 2.908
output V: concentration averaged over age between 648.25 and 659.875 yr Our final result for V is 2.69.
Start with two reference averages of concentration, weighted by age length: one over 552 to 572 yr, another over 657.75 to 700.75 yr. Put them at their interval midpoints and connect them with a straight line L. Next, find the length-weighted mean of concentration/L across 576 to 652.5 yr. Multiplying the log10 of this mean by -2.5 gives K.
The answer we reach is 0.11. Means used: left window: 2.01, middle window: 2.19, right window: 2.88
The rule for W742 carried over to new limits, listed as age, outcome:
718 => 2.278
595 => 1.996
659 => 2.895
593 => 2.011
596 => 1.941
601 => 1.992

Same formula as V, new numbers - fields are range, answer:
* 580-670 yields 2.33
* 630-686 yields 2.8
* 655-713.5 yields 2.82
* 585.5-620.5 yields 2.05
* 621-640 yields 2.48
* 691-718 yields 2.63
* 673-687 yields 3.03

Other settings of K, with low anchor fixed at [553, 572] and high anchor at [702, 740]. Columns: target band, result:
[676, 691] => -0.15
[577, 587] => 0.39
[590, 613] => 0.06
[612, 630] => -0.05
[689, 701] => -0.06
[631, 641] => -0.13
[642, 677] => -0.17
